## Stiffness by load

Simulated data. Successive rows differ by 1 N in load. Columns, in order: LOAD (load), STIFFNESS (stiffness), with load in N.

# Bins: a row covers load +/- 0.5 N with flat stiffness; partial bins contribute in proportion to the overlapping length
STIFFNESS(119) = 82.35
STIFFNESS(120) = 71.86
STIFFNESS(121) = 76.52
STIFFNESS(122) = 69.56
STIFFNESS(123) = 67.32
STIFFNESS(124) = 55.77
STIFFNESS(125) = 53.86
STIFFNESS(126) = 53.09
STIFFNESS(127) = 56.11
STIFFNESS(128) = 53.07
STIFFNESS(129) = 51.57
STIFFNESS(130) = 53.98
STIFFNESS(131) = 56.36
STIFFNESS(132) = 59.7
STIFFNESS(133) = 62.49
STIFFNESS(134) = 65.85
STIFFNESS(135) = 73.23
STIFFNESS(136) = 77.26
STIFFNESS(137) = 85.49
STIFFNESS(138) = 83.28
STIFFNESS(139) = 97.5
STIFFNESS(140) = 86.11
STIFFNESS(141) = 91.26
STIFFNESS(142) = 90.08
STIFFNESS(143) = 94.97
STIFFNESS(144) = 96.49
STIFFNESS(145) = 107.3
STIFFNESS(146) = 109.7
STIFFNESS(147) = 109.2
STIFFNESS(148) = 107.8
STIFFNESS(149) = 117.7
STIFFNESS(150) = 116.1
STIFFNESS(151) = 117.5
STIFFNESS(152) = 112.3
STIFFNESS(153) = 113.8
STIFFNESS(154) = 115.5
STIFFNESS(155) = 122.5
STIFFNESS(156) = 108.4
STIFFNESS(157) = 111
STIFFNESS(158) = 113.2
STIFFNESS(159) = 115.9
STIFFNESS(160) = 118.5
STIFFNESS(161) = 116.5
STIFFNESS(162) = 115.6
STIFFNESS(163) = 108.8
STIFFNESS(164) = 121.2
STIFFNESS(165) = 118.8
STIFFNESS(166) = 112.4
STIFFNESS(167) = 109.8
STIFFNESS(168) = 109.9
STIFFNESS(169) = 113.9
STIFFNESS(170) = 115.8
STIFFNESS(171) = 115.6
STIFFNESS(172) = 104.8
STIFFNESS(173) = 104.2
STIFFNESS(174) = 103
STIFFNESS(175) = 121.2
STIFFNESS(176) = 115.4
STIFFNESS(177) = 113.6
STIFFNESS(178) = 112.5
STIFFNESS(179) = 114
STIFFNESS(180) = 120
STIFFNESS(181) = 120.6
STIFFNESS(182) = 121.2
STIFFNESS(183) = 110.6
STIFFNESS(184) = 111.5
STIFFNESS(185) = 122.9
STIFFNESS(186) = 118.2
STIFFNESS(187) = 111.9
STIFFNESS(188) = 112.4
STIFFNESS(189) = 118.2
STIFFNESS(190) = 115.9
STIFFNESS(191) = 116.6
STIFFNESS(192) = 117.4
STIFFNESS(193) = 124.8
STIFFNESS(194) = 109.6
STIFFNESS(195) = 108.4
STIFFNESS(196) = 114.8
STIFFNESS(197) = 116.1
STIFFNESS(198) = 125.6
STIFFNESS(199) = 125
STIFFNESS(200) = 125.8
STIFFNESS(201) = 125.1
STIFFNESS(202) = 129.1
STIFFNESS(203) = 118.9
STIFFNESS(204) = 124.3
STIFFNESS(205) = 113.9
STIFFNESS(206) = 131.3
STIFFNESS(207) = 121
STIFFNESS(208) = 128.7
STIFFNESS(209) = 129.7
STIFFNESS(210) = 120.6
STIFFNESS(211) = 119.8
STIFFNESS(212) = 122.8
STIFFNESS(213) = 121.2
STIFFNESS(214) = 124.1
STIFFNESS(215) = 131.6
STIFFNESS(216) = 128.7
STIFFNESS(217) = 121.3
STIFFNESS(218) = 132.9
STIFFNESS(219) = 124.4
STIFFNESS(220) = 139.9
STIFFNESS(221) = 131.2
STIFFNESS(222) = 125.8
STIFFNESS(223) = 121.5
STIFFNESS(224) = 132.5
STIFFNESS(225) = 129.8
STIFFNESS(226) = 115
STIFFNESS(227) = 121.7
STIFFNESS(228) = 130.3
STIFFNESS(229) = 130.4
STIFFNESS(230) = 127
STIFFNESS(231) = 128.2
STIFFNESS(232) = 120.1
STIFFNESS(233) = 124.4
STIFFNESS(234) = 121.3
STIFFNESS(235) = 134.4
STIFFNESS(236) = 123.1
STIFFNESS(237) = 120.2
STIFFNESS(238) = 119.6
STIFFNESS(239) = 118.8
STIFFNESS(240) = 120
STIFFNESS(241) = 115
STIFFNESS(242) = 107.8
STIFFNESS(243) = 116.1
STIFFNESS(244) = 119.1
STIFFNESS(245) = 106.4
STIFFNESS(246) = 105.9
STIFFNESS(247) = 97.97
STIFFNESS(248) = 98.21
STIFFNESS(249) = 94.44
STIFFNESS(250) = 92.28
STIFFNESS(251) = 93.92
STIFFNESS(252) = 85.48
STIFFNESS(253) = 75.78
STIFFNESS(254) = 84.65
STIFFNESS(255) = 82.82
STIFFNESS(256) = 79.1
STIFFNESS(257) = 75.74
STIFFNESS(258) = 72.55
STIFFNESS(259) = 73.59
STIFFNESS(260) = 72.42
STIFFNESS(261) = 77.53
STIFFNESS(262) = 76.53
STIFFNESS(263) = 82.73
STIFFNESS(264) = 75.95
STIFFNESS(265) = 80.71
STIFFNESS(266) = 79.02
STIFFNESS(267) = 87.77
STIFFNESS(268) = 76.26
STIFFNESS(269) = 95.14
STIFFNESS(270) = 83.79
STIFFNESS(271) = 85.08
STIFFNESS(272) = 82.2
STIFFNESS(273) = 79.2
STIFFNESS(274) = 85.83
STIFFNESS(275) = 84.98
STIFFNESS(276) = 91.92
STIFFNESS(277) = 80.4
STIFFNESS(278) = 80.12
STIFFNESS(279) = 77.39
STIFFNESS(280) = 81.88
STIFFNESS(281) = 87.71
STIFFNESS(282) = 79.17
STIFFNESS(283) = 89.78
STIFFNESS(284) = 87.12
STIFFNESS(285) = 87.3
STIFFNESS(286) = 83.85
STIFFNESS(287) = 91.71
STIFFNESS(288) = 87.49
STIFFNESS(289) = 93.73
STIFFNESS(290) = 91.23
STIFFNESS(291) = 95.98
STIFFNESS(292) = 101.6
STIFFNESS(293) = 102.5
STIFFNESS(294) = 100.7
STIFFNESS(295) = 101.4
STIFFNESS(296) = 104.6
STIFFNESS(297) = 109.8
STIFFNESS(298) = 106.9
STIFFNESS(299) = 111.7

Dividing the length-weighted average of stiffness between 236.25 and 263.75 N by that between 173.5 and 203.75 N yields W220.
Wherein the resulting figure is 0.81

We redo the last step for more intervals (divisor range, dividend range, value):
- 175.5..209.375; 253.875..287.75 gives 0.69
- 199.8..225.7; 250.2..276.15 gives 0.65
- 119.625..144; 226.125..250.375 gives 1.65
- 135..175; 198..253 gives 1.12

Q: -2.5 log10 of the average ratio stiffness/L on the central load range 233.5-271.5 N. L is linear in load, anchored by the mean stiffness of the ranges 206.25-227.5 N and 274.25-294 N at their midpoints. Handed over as 0.13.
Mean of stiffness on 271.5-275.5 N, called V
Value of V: 83.1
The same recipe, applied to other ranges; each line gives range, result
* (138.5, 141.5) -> 91.6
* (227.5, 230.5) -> 129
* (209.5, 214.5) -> 122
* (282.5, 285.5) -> 88.1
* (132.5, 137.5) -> 72.9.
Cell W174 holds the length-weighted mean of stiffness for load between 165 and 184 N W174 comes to 113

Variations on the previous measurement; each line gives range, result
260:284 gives 82.5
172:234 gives 121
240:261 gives 92.8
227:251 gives 116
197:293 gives 105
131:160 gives 98.2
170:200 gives 116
